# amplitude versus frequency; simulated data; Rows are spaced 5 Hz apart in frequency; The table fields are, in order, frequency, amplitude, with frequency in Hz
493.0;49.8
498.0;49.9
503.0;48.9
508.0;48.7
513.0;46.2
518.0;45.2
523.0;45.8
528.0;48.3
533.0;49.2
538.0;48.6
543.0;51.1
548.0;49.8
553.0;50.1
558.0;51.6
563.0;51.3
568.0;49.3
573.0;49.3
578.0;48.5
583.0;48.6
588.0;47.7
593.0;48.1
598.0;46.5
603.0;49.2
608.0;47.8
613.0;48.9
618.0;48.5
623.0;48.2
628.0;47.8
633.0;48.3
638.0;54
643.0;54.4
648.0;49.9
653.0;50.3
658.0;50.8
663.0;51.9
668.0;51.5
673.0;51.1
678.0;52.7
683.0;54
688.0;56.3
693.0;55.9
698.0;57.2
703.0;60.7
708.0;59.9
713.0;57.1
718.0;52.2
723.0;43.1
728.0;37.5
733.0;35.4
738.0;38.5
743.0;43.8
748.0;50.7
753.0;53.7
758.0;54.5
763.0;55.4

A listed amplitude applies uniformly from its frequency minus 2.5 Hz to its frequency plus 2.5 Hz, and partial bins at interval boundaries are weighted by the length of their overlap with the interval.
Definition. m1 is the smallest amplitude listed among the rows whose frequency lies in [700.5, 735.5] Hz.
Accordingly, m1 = 35.4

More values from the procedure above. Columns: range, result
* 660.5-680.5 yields 51.1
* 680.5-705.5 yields 54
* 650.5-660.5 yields 50.3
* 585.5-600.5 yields 46.5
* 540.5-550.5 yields 49.8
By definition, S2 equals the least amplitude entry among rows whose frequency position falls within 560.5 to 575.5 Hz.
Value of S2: 49.3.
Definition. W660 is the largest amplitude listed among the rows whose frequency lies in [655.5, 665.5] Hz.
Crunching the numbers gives 51.9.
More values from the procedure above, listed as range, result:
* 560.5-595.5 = 51.3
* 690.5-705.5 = 60.7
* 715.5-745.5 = 52.2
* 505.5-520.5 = 48.7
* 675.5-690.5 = 56.3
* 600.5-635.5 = 49.2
